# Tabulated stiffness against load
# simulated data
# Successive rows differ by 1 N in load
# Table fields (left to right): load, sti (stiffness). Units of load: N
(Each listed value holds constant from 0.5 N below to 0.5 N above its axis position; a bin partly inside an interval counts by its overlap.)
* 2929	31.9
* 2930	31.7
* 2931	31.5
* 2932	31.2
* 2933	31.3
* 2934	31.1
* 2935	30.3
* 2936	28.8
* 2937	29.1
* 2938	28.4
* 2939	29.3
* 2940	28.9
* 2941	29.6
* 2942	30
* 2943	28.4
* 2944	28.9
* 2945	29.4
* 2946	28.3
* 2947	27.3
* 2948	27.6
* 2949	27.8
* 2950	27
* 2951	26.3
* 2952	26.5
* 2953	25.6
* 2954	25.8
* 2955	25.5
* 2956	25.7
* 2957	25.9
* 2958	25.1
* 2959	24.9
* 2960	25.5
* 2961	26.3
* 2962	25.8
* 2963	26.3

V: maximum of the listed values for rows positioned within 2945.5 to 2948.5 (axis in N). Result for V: 28.3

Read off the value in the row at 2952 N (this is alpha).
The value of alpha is 26.5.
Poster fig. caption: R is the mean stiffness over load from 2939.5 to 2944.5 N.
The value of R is 29.2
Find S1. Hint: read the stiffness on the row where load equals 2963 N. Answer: 26.3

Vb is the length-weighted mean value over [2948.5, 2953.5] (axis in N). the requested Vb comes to 26.6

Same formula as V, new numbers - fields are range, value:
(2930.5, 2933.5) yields 31.5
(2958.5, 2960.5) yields 25.5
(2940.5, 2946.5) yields 30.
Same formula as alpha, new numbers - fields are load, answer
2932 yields 31.2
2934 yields 31.1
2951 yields 26.3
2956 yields 25.7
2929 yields 31.9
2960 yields 25.5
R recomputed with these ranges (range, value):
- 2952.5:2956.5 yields 25.7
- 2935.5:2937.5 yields 29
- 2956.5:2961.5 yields 25.5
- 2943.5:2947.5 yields 28.5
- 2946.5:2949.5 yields 27.6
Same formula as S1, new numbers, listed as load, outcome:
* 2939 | 29.3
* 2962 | 25.8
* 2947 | 27.3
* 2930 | 31.7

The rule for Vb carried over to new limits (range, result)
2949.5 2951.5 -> 26.6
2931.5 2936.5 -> 30.5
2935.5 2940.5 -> 28.9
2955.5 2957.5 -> 25.8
